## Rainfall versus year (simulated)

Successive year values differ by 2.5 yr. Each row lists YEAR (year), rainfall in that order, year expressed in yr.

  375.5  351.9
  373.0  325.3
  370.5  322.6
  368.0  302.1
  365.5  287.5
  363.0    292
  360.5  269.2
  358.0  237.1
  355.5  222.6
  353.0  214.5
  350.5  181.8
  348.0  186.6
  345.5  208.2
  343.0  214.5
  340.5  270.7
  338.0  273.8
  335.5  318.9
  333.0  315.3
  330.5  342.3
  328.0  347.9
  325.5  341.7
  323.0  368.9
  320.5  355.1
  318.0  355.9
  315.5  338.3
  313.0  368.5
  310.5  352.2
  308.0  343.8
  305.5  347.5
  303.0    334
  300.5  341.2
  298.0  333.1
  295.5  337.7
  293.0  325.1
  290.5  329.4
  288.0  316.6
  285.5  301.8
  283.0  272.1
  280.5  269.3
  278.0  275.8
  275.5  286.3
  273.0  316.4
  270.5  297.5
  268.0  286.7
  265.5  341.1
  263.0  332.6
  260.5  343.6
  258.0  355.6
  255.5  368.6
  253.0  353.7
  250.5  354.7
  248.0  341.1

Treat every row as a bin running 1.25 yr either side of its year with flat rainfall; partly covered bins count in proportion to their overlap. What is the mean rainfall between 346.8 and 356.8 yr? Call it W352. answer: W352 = 202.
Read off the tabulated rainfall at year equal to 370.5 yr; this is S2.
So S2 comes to 322.6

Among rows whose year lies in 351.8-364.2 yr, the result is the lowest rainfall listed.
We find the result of 214.5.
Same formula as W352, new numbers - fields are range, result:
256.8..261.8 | 349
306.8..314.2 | 355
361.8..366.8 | 290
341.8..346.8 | 211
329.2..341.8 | 304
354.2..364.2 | 255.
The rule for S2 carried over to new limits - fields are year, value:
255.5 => 368.6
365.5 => 287.5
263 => 332.6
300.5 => 341.2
